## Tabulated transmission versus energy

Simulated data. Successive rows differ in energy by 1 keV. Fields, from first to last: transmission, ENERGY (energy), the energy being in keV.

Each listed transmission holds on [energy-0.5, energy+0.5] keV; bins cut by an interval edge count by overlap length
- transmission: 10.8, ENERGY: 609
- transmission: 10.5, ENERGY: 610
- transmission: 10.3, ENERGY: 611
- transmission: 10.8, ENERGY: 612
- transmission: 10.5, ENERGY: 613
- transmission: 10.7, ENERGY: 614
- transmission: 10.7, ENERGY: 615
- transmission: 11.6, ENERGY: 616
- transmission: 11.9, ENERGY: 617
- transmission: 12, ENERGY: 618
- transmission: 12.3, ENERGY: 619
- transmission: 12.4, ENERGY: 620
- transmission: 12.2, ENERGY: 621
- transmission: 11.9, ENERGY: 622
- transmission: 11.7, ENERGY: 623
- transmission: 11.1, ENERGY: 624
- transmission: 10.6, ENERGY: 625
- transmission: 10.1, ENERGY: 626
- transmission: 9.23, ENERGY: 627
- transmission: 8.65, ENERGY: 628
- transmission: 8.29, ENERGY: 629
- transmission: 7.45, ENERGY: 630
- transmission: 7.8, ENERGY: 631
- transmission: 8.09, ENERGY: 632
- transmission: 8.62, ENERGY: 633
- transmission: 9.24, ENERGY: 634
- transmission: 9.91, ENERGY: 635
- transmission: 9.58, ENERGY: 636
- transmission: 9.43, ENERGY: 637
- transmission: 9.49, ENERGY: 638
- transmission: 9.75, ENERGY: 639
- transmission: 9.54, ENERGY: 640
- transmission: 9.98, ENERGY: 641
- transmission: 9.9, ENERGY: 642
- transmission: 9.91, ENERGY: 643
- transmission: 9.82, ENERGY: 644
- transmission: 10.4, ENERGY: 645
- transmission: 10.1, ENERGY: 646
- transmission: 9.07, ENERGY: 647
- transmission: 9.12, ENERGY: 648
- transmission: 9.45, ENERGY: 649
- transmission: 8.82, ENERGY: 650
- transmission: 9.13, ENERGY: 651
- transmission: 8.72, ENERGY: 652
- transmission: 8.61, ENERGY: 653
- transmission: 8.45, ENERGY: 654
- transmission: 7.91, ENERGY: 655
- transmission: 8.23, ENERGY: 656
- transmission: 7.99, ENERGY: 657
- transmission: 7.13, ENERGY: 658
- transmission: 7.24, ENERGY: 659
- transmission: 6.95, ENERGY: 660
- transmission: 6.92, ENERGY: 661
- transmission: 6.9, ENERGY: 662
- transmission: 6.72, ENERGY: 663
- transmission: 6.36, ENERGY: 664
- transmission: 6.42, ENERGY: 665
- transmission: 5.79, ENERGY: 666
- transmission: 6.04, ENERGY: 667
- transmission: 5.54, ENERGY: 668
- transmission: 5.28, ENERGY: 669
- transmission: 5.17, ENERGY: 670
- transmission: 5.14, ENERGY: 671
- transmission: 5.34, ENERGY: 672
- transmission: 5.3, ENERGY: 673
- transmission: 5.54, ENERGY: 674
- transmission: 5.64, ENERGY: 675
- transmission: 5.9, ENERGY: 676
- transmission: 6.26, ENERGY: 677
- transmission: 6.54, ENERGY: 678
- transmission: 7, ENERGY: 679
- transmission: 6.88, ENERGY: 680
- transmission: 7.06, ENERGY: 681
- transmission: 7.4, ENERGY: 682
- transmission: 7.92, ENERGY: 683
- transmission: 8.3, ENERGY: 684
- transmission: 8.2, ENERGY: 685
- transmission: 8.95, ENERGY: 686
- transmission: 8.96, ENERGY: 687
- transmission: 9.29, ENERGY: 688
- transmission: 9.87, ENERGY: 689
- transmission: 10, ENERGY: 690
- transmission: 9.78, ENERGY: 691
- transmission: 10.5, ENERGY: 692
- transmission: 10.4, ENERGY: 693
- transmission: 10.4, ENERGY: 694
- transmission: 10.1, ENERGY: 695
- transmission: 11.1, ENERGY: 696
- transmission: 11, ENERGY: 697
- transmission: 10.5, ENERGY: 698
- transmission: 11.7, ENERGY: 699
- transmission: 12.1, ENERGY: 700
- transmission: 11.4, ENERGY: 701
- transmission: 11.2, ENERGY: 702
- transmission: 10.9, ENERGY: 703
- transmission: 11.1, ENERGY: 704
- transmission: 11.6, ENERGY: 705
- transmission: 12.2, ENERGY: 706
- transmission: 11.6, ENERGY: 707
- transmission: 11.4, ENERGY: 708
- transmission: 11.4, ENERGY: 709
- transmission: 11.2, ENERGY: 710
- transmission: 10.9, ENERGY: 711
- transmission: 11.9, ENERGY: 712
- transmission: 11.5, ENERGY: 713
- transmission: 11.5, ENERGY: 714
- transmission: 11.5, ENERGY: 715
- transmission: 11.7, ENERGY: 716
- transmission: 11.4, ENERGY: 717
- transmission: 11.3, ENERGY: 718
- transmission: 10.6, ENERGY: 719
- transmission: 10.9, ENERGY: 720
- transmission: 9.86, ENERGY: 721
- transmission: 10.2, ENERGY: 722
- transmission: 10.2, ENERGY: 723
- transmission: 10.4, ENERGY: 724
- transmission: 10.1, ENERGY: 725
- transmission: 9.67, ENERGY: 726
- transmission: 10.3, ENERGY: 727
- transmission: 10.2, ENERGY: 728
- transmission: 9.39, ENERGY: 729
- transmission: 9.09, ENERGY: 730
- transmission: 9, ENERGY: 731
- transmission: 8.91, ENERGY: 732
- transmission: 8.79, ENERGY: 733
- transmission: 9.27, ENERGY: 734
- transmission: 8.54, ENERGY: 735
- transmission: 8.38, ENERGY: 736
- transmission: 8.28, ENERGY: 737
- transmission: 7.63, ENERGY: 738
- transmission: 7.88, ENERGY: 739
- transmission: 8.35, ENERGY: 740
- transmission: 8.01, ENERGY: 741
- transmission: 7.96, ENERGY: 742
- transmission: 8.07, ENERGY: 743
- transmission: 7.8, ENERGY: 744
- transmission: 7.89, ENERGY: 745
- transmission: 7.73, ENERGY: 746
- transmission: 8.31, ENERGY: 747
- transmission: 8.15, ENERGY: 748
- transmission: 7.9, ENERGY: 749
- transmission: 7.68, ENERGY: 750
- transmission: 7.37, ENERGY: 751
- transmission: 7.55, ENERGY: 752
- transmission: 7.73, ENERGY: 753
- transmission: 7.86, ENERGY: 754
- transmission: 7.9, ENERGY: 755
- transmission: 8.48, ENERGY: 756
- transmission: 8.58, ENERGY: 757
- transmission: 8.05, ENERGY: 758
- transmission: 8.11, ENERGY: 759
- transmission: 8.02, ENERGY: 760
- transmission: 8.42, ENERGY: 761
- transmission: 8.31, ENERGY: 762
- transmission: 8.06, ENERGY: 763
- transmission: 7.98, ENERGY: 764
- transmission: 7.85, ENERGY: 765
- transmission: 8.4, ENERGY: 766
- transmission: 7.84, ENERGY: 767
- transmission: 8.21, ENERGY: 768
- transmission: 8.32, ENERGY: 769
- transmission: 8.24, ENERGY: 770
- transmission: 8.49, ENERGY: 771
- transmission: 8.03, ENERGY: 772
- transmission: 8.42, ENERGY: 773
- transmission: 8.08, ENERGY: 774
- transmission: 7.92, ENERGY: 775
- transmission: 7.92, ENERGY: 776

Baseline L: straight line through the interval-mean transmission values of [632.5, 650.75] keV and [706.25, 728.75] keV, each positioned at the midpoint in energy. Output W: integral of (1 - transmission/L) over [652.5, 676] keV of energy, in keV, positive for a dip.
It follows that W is 8.0 keV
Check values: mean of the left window 9.56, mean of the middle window 6.53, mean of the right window 10.9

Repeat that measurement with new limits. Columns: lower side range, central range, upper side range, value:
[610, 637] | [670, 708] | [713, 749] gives 2.8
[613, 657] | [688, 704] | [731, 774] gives -3.2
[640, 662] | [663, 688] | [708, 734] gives 7.4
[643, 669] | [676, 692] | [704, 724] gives 2.3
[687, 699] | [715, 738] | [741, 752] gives -2.7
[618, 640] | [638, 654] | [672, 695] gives -0.2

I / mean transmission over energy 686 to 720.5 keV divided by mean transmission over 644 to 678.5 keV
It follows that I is 1.5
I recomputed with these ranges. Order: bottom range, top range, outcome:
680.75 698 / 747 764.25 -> 0.85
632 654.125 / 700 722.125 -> 1.20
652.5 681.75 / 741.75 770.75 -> 1.22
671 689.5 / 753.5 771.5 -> 1.14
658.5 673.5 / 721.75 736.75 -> 1.56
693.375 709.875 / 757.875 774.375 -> 0.73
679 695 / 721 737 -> 1.06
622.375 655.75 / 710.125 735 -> 1.11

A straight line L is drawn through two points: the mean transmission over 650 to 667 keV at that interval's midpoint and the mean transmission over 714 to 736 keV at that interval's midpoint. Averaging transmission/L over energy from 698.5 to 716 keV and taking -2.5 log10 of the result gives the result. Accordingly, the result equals -0.22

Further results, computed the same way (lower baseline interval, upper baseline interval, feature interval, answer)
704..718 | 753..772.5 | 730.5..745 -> 0.17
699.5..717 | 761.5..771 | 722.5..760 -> 0.13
